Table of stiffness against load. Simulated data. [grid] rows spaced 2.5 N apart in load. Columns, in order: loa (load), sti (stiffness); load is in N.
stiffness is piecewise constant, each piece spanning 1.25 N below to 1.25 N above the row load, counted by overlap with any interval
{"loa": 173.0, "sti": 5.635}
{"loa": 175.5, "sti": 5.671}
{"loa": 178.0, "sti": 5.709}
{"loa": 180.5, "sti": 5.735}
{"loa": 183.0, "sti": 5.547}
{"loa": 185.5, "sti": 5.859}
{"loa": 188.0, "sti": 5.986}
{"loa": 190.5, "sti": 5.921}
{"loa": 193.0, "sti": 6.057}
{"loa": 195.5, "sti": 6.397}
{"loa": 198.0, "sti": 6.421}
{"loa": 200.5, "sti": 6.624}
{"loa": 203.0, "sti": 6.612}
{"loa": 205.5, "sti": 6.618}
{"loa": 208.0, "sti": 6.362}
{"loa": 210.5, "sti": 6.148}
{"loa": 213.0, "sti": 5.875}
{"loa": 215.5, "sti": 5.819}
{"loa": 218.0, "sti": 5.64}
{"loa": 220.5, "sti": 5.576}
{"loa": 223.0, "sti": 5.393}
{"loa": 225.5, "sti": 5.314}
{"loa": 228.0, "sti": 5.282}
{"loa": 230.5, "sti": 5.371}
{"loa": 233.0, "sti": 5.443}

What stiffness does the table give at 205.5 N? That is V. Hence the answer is 6.618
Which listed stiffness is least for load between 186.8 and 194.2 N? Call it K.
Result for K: 5.921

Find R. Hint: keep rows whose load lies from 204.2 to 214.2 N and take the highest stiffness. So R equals 6.618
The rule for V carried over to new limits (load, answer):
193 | 6.057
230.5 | 5.371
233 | 5.443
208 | 6.362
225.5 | 5.314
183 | 5.547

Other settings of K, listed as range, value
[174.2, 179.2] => 5.671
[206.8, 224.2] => 5.393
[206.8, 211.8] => 6.148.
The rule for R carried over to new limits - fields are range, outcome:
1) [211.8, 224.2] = 5.875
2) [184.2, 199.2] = 6.421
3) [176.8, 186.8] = 5.859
